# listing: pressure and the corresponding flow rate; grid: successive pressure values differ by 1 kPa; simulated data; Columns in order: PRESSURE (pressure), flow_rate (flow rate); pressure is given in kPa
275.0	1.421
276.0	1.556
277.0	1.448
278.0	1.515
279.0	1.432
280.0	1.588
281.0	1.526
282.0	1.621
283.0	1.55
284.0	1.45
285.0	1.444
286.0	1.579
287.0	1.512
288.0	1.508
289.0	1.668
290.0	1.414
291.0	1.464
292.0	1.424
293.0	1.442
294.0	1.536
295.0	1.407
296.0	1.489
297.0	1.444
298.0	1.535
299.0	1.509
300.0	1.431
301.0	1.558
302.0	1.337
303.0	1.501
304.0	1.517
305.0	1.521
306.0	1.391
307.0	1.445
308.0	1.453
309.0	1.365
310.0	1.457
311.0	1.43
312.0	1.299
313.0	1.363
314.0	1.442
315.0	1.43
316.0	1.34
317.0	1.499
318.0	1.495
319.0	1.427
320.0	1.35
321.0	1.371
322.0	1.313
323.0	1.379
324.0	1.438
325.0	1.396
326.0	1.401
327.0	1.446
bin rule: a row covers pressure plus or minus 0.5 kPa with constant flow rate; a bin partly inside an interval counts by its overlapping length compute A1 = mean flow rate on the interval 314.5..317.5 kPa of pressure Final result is 1.42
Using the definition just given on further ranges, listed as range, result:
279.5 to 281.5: 1.56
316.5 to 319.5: 1.47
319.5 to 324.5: 1.37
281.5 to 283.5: 1.59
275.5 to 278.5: 1.51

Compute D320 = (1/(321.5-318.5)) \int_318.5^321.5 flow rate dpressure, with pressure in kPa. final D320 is 1.38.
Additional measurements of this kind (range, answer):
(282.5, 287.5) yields 1.51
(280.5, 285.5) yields 1.52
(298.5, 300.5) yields 1.47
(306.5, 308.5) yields 1.45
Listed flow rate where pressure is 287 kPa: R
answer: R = 1.512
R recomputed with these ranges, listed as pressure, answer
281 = 1.526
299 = 1.509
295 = 1.407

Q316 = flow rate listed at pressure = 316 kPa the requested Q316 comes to 1.34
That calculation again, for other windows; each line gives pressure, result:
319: 1.427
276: 1.556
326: 1.401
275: 1.421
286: 1.579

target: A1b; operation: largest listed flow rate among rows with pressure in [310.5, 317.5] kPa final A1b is 1.499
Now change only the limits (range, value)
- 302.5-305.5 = 1.521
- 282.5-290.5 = 1.668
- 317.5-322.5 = 1.495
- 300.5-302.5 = 1.558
